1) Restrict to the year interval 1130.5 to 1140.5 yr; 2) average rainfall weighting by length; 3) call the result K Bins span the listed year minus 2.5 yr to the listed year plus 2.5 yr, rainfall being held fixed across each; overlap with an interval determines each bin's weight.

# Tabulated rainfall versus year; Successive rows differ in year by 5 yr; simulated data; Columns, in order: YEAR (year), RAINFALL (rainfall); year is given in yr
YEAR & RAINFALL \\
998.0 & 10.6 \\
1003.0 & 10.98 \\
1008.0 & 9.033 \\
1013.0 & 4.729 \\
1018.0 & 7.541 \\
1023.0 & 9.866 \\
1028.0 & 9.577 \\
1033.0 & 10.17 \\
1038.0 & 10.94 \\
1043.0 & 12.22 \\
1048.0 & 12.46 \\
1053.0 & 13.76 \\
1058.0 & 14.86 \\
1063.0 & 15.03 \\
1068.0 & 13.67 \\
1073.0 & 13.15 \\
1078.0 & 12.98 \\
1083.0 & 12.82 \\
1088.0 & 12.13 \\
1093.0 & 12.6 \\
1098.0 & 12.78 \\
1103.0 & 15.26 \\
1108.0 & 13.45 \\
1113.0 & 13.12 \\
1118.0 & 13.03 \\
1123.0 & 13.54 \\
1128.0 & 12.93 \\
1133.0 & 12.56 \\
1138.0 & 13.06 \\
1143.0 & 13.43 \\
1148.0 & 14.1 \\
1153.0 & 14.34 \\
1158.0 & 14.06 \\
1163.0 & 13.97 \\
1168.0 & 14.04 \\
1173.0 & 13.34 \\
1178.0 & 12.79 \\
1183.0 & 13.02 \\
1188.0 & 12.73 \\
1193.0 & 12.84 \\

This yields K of 12.8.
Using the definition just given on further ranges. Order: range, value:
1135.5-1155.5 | 13.7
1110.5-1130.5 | 13.2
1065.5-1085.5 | 13.2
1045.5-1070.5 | 14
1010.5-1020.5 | 6.13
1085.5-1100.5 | 12.5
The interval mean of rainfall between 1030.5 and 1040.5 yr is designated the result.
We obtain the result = 10.6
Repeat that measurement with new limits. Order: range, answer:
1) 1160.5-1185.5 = 13.4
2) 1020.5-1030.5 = 9.72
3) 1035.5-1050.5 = 11.9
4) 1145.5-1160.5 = 14.2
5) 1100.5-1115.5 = 13.9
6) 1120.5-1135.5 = 13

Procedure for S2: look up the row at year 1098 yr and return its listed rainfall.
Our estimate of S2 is 12.78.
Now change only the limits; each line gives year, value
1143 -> 13.43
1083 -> 12.82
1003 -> 10.98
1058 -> 14.86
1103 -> 15.26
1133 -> 12.56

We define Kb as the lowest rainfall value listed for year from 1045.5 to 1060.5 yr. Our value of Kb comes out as 12.46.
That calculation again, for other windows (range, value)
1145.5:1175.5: 13.34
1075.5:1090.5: 12.13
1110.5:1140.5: 12.56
